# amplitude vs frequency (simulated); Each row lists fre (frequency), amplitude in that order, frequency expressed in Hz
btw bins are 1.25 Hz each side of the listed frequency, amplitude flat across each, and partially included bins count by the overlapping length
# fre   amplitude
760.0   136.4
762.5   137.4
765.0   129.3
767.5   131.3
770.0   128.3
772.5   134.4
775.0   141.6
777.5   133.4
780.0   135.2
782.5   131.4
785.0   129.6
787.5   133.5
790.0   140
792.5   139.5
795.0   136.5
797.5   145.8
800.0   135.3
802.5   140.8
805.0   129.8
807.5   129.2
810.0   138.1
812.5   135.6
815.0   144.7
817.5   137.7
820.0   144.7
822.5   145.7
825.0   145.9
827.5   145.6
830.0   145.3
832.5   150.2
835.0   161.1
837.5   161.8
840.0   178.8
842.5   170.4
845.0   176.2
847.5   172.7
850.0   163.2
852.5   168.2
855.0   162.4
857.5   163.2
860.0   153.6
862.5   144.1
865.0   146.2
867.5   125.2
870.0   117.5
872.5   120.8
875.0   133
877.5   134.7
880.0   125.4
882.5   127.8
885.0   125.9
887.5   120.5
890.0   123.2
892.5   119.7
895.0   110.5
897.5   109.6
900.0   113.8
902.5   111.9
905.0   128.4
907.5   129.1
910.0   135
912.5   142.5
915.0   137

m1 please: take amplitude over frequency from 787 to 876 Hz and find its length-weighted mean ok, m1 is 147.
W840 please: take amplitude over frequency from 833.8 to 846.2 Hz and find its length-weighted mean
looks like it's 170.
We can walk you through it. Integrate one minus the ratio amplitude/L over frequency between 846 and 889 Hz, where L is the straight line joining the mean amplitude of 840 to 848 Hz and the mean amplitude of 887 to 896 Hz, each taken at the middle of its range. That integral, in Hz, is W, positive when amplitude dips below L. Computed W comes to 1.5 Hz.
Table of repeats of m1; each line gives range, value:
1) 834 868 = 161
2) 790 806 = 138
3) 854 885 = 137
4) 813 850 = 156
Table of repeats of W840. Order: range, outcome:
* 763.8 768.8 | 130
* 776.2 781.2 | 134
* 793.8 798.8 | 141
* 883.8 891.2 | 123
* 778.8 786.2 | 132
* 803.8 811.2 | 132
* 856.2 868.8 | 146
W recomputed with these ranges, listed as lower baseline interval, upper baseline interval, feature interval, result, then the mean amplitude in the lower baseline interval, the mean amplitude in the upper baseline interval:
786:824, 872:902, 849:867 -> -3.96 Hz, 138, 122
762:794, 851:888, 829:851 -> -4.43 Hz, 134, 138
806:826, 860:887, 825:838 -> -1.33 Hz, 140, 131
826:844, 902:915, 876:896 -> 2.29 Hz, 159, 131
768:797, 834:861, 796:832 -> 2.36 Hz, 135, 167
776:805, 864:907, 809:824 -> -0.97 Hz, 136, 123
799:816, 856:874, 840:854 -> -3.32 Hz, 136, 139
